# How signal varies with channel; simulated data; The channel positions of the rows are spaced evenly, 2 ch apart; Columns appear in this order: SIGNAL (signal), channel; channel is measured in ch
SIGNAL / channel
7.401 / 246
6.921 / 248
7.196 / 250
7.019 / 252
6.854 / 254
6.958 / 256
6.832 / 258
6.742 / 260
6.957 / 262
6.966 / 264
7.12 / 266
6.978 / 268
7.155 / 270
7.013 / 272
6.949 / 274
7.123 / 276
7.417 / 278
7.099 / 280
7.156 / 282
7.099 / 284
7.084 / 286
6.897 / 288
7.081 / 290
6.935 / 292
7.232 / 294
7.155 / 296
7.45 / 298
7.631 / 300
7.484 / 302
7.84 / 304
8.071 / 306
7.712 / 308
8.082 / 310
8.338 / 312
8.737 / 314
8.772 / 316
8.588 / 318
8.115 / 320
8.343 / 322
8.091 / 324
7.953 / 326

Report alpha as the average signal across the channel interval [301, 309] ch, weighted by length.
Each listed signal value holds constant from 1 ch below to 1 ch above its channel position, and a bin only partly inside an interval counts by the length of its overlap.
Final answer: 7.78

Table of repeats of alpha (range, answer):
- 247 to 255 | 7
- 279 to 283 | 7.13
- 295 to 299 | 7.3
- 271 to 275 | 6.98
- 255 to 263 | 6.87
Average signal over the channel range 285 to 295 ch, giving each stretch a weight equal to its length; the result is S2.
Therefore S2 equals 7.05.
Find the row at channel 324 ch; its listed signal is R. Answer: 8.091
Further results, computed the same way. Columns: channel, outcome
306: 8.071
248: 6.921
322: 8.343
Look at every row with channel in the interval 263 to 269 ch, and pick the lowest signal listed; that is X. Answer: 6.966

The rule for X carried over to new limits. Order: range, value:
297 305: 7.45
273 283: 6.949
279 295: 6.897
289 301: 6.935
